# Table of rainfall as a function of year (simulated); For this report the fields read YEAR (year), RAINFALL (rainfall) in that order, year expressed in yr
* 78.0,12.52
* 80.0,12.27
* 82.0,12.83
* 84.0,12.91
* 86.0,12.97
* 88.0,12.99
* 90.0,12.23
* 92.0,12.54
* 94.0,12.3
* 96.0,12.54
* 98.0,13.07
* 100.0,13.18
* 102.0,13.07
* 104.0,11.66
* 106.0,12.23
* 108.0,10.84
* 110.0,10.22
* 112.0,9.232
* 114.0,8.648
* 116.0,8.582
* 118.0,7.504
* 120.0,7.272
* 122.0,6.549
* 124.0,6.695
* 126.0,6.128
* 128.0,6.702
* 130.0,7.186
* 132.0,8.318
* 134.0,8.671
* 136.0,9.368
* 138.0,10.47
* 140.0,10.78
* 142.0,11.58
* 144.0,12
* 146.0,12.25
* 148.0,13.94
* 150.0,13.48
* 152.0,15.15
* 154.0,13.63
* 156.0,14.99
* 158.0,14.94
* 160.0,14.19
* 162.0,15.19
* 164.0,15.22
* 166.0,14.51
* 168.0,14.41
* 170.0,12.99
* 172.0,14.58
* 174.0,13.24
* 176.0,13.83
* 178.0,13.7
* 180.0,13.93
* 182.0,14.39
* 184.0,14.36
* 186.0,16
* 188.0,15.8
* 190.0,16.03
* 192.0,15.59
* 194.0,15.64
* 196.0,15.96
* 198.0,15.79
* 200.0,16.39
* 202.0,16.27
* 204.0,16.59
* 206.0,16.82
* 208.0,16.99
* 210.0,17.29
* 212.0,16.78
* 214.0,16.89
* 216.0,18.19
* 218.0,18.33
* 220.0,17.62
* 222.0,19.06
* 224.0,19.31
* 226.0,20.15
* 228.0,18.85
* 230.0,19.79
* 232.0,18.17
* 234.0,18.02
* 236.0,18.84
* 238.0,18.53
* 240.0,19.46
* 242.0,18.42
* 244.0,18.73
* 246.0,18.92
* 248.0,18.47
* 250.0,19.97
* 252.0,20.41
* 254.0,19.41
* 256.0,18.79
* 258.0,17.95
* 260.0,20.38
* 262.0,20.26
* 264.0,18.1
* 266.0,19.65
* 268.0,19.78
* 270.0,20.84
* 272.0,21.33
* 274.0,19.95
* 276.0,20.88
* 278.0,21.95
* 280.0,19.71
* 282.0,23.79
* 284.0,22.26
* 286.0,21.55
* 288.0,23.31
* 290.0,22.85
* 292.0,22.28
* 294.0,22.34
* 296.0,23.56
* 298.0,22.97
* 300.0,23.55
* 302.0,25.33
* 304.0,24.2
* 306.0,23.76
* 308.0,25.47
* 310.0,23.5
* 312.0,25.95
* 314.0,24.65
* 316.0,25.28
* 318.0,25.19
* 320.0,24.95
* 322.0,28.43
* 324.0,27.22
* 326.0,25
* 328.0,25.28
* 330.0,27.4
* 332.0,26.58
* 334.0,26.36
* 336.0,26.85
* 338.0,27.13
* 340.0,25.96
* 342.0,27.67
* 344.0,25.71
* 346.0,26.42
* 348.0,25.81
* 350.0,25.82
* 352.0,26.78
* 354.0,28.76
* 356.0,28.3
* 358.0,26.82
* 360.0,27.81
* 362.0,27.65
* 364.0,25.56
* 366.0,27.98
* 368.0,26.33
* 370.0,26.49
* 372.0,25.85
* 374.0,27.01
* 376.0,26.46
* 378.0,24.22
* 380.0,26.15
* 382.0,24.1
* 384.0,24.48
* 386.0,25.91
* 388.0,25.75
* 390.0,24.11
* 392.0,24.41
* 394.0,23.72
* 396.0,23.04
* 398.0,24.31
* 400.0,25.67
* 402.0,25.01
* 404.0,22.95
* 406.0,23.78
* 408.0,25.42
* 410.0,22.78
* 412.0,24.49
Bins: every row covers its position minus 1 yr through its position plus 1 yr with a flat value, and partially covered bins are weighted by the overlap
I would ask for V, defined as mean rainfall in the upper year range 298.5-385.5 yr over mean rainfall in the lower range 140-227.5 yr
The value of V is 1.7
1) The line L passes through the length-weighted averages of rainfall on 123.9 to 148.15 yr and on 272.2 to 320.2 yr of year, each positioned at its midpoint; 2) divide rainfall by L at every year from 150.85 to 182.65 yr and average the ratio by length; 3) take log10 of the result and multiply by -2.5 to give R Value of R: -0.18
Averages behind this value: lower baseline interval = 9.5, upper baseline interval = 23.2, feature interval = 14.3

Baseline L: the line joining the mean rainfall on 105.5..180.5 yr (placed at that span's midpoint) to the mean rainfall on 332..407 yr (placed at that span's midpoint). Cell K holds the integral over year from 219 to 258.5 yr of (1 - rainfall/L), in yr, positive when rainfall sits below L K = -3.3 yr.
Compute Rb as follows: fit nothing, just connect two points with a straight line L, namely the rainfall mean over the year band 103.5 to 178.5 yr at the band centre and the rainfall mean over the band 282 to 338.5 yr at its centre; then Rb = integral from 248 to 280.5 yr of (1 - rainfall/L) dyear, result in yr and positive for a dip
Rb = 1.8 yr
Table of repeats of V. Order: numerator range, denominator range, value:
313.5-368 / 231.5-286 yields 1.34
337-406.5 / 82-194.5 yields 2.13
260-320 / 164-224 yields 1.42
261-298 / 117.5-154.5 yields 2.17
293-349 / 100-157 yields 2.47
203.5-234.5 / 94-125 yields 1.78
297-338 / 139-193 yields 1.80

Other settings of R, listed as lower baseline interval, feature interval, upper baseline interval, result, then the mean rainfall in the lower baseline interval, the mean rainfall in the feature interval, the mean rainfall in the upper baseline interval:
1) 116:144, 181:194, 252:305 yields -0.15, 8.39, 15.4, 21.4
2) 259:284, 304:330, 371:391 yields -0.13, 20.6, 25.4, 25.4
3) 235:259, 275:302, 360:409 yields -0.08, 19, 22.5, 25.3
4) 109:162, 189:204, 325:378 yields -0.07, 10.4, 16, 26.6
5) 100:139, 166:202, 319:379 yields -0.07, 9.02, 14.9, 26.6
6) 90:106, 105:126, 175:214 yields 0.45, 12.6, 8.65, 15.7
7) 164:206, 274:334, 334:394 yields -0.07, 15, 24.1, 26.2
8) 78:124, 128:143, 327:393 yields 0.38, 11.1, 9.3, 26.3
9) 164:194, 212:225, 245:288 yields -0.06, 14.6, 18.1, 20.3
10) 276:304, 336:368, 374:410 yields -0.13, 22.7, 26.9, 24.7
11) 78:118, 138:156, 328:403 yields 0.12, 11.7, 12.8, 26.1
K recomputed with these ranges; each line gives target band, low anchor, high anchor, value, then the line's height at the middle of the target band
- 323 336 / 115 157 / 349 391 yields -1.6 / 23.5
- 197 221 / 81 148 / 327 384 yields -0.3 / 16.8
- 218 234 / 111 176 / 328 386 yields -1.6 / 17.1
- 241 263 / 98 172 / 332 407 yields -0.8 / 18.5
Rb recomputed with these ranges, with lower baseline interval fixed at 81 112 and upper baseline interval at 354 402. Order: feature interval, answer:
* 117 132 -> 7.3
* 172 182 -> 1.4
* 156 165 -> 0.3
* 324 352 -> -2.9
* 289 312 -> -1.7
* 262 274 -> 0.3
